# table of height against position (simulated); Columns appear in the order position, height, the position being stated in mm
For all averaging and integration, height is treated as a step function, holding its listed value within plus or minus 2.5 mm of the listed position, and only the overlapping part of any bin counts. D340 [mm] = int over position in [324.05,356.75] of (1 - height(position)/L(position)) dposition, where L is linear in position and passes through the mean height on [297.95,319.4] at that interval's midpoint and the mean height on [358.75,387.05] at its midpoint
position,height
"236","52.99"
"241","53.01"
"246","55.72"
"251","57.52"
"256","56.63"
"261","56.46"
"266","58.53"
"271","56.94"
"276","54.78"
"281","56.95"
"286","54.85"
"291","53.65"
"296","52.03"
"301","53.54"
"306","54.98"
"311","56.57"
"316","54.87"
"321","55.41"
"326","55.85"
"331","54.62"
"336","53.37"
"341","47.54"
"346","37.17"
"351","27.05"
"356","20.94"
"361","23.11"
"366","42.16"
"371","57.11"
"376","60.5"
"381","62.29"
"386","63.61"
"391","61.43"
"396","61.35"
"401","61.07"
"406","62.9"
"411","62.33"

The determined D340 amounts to 6.09 mm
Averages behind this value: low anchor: 54.9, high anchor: 51.1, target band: 43.3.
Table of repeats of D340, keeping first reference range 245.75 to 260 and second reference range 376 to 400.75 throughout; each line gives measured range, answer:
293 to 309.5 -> 1.38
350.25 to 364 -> 8.33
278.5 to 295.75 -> 0.98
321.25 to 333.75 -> 0.91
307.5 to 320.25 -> 0.74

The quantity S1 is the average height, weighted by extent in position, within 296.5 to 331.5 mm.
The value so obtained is 55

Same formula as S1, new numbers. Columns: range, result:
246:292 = 56.3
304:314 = 55.8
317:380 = 45.2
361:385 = 52.6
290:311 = 53.9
